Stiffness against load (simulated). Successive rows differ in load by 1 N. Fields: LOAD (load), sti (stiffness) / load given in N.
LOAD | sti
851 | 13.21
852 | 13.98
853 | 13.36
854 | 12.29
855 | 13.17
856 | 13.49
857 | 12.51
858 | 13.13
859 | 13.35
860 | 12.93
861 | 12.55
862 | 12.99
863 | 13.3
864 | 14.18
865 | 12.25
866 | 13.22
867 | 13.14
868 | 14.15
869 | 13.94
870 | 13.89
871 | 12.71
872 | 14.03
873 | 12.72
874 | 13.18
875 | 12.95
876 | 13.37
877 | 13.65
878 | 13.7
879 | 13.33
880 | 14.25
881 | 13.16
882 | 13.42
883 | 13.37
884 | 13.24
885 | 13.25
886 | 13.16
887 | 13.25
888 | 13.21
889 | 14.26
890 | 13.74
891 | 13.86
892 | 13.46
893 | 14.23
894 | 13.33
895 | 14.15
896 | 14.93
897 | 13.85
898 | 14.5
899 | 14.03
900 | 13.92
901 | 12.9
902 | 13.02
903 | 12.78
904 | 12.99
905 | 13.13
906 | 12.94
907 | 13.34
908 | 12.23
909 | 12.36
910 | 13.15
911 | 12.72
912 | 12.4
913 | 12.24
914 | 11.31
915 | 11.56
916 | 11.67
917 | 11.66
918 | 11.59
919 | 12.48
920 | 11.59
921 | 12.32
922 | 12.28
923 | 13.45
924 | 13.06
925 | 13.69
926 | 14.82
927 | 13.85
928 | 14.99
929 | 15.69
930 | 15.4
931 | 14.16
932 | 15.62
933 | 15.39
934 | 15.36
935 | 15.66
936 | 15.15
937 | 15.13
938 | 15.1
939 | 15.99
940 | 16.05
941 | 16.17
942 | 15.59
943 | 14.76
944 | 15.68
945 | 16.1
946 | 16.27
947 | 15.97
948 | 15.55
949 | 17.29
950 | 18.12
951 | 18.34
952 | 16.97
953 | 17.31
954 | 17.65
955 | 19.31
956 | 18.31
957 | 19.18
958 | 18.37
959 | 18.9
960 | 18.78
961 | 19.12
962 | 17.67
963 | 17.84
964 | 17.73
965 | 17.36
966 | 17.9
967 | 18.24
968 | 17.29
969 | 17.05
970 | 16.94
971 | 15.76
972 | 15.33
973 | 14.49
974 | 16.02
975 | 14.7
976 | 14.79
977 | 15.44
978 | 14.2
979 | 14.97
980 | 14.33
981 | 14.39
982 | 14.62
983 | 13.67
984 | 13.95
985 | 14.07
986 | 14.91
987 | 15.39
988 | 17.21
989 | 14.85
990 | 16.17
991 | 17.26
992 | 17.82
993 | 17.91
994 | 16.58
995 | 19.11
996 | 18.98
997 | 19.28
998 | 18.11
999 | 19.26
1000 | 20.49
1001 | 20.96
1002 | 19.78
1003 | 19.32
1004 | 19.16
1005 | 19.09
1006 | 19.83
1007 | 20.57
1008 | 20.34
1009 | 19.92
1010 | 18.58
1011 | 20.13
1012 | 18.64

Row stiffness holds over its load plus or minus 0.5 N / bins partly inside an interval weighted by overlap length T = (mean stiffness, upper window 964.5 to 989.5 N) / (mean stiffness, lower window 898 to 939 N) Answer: 1.15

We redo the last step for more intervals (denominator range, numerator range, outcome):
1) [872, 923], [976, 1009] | 1.32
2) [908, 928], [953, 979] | 1.36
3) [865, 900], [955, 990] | 1.20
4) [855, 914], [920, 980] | 1.21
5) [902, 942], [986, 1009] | 1.35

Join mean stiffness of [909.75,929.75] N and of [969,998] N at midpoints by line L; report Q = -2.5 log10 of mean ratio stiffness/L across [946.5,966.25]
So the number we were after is -0.22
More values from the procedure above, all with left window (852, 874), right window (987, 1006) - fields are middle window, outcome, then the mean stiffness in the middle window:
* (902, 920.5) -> 0.22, 12.4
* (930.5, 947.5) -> 0.04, 15.5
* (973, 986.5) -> 0.21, 14.6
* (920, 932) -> 0.13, 13.9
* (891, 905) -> 0.07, 13.7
